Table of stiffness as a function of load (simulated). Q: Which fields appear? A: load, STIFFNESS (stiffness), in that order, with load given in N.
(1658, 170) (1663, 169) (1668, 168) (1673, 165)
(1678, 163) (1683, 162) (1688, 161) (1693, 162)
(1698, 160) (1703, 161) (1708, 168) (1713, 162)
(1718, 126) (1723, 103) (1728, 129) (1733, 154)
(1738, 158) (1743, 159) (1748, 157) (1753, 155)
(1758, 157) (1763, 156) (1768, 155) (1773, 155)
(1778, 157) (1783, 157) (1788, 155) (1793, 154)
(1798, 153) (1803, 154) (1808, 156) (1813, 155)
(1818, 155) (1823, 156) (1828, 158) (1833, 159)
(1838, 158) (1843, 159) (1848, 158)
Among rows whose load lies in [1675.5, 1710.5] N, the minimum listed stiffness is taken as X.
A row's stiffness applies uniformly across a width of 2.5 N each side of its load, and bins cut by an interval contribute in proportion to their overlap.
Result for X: 160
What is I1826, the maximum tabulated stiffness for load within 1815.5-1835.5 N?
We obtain 159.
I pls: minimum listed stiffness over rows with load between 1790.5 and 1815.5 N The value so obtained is 153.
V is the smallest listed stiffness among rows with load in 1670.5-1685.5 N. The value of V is 162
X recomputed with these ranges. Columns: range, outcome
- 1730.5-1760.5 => 154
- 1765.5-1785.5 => 155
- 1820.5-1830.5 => 156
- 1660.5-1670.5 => 168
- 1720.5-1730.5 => 103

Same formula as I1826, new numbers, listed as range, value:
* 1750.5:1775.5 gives 157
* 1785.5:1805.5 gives 155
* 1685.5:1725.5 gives 168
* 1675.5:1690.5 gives 163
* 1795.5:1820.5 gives 156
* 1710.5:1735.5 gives 162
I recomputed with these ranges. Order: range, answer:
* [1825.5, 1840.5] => 158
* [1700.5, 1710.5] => 161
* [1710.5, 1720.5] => 126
